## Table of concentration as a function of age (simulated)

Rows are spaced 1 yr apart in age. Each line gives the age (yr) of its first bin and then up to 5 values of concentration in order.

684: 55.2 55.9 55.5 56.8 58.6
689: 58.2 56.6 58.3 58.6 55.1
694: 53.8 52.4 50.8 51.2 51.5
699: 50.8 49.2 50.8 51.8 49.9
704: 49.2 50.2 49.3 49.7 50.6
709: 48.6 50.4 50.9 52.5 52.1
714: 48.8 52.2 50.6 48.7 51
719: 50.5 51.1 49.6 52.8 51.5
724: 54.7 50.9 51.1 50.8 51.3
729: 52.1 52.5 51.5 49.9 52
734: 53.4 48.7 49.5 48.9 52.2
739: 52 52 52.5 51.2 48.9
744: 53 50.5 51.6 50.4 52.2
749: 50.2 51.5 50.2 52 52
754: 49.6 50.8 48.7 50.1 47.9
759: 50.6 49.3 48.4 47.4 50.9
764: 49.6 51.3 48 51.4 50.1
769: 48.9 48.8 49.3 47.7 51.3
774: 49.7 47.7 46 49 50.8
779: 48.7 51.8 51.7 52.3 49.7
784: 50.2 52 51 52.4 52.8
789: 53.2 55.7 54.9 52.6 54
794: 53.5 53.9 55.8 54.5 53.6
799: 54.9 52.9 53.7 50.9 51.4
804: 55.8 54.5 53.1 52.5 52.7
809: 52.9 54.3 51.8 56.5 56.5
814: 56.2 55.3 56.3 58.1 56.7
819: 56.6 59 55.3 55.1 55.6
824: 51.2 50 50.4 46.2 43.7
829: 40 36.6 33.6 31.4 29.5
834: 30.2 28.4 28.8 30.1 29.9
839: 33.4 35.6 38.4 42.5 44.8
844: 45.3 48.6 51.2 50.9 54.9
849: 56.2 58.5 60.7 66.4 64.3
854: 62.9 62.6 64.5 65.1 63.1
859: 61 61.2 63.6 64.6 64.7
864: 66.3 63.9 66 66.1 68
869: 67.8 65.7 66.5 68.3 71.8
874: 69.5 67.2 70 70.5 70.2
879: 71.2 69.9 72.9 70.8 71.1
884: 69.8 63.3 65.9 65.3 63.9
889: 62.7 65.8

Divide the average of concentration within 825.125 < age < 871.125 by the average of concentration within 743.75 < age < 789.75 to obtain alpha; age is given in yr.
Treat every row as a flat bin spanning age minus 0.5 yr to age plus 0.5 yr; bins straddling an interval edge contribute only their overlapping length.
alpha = 1.02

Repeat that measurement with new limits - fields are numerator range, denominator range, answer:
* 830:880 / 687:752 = 1.07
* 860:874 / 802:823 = 1.21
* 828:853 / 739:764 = 0.84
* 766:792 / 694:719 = 1.00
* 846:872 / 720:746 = 1.23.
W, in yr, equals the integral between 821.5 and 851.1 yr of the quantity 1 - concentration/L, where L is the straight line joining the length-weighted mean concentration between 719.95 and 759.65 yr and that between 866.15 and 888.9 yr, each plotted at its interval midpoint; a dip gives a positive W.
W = 9.5 yr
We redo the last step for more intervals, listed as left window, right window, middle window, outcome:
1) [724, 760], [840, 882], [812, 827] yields 0.82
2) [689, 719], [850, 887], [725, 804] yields 8.22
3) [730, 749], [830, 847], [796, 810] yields -3.85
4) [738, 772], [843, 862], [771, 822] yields 0.81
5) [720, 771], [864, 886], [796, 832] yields 4.79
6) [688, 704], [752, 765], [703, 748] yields 0.58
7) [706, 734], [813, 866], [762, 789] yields 0.47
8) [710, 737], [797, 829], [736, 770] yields 0.98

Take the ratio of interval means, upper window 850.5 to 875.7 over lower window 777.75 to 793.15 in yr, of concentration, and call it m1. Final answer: 1.25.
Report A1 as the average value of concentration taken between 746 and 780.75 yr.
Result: 49.8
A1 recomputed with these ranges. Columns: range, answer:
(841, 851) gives 50.2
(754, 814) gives 51.6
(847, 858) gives 61.2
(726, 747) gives 51.2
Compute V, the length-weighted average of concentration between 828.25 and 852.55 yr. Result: 42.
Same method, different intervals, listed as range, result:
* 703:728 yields 50.7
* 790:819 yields 54.3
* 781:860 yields 50.9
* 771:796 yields 51.4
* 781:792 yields 52.4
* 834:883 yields 58.3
